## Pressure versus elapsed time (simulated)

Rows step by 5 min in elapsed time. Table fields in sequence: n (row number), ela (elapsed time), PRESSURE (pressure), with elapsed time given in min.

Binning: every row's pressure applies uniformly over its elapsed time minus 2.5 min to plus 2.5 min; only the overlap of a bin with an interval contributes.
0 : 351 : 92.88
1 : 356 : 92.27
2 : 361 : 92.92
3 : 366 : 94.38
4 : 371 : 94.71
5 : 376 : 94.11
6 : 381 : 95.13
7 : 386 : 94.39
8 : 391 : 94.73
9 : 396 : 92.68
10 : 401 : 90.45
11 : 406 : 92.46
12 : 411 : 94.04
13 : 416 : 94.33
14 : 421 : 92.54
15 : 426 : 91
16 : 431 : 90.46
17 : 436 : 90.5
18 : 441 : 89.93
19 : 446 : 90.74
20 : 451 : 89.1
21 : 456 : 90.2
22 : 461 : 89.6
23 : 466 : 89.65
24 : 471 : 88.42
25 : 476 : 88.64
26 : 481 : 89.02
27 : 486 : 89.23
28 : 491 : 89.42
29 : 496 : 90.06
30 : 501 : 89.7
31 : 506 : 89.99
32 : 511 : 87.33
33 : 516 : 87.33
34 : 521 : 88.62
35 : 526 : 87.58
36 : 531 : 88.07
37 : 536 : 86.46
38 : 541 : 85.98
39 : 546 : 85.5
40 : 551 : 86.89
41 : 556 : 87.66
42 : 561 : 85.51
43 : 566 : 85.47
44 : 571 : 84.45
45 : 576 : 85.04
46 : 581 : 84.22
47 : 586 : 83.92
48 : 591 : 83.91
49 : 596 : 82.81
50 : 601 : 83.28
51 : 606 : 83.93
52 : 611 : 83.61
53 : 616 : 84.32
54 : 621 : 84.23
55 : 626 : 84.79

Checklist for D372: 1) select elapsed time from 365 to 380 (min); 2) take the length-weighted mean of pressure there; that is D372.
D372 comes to 94.5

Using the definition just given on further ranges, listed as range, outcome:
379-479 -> 91.4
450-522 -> 89.1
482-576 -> 87.5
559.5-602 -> 84.3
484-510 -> 89.6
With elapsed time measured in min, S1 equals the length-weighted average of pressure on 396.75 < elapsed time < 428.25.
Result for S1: 92.5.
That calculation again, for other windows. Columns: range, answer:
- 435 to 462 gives 90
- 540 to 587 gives 85.5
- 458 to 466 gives 89.7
